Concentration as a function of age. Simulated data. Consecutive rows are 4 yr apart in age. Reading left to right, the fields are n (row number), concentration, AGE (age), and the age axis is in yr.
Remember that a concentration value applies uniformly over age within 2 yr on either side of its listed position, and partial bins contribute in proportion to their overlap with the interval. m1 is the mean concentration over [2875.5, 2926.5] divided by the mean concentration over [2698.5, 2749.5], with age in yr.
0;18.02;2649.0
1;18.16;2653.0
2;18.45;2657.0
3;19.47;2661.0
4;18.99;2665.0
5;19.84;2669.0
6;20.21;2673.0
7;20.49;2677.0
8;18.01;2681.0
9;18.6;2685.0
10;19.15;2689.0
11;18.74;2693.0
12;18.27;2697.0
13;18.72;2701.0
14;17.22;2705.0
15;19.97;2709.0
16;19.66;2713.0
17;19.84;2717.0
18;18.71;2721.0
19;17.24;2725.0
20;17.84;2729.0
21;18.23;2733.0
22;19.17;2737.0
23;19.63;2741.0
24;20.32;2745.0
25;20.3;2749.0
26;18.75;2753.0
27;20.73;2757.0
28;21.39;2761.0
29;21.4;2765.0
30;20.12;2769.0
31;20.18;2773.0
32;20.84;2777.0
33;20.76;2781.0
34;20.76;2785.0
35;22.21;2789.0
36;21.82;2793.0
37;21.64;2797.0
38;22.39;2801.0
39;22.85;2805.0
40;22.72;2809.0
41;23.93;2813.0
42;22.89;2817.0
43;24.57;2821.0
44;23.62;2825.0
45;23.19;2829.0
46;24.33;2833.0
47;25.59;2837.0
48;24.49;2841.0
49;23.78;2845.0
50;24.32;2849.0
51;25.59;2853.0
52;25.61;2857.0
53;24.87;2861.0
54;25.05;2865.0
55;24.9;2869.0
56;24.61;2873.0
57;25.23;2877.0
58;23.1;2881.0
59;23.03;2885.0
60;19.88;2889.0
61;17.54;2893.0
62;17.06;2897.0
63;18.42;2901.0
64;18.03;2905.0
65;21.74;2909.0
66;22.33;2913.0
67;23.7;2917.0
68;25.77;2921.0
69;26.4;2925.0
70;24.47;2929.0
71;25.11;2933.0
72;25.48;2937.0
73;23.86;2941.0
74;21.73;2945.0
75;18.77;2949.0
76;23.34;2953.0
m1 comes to 1.14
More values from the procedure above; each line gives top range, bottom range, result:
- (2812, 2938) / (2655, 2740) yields 1.24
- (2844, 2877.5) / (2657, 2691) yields 1.29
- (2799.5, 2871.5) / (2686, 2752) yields 1.28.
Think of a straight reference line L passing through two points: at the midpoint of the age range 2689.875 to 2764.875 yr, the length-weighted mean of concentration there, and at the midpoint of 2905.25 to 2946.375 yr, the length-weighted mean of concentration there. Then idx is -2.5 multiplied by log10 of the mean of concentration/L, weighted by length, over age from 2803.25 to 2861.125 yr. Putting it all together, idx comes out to -0.12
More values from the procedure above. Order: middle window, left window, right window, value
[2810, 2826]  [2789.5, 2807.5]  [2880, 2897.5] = -0.092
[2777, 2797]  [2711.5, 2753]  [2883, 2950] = -0.074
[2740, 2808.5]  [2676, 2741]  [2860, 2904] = -0.054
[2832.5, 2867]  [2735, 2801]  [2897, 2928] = -0.160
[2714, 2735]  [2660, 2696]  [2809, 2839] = 0.127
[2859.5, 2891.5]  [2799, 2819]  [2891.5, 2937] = -0.062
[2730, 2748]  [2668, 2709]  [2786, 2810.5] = 0.063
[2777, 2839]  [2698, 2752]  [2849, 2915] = -0.101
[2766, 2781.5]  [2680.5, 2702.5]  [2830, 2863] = 0.071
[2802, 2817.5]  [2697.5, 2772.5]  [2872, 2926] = -0.129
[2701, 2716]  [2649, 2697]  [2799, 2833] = 0.062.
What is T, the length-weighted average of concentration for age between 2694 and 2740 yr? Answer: 18.6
